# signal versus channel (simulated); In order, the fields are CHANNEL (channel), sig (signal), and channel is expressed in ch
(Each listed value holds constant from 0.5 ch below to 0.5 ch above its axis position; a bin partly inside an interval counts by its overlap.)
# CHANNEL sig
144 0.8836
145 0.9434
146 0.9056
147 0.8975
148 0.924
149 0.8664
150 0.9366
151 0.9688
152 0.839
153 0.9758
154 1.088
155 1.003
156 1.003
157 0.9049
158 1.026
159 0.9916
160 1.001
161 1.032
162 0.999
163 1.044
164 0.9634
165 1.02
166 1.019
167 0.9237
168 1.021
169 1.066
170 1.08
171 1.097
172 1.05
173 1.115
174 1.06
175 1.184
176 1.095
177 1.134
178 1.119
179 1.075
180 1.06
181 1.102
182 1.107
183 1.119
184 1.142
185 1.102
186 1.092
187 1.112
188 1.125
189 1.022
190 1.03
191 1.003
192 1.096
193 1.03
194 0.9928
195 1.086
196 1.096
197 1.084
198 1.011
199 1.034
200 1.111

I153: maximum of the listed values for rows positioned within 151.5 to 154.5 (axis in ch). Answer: 1.088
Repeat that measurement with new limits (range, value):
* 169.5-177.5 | 1.184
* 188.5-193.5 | 1.096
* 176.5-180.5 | 1.134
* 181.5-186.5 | 1.142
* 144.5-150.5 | 0.9434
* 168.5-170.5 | 1.08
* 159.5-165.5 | 1.044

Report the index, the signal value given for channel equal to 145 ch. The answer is 0.9434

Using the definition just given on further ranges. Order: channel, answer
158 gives 1.026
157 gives 0.9049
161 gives 1.032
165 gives 1.02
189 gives 1.022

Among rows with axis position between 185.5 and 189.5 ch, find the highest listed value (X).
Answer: 1.125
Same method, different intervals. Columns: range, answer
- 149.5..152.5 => 0.9688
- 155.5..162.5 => 1.032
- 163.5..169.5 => 1.066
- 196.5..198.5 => 1.084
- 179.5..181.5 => 1.102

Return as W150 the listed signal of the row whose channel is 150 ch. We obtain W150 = 0.9366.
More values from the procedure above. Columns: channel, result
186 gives 1.092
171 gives 1.097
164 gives 0.9634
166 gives 1.019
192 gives 1.096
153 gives 0.9758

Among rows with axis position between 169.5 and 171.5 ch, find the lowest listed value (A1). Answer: 1.08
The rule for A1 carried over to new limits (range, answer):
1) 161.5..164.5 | 0.9634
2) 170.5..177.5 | 1.05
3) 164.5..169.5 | 0.9237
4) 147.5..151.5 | 0.8664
